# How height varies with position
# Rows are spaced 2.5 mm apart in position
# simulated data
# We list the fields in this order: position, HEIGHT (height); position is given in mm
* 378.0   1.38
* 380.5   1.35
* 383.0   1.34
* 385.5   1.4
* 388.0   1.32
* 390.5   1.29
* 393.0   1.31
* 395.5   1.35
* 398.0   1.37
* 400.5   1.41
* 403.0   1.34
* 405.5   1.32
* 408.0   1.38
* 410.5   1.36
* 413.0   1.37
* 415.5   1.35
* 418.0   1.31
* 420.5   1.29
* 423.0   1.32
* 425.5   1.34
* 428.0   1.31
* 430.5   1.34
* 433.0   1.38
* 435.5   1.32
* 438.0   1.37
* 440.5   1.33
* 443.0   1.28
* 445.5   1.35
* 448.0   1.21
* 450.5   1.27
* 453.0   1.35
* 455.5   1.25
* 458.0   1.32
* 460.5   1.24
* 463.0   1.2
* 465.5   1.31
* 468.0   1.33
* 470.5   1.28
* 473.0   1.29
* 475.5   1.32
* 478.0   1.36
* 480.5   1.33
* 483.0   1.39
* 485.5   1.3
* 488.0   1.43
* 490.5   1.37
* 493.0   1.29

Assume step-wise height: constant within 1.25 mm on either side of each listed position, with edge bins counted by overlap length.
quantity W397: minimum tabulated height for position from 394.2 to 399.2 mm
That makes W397 1.35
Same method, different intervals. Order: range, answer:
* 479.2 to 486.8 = 1.3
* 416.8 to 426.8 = 1.29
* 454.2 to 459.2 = 1.25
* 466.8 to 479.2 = 1.28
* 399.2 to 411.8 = 1.32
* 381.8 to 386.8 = 1.34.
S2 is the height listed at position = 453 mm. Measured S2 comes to 1.35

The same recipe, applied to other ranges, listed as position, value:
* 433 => 1.38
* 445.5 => 1.35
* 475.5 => 1.32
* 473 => 1.29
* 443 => 1.28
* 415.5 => 1.35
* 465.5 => 1.31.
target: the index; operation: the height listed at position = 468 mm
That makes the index 1.33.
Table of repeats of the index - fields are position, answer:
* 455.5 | 1.25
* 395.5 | 1.35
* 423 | 1.32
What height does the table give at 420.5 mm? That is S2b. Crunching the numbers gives 1.29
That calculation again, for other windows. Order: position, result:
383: 1.34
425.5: 1.34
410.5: 1.36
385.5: 1.4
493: 1.29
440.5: 1.33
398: 1.37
